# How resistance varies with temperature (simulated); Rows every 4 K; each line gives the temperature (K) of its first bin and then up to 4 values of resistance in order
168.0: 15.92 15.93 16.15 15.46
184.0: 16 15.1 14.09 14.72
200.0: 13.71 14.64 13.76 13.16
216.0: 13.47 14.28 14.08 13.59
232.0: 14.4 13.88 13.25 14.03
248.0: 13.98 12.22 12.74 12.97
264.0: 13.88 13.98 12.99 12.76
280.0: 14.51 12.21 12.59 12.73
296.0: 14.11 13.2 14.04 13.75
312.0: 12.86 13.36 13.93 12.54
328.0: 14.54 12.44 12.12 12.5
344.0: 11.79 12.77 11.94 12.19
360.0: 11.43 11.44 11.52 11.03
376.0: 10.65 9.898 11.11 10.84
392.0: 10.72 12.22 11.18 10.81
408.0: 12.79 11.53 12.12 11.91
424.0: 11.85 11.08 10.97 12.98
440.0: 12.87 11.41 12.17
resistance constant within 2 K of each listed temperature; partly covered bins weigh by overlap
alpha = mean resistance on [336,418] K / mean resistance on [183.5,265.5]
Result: 0.8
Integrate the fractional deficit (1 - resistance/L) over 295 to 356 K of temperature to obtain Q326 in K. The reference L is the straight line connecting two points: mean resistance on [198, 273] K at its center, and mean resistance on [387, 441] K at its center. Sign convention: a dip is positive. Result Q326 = -1.7 K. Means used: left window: 13.6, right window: 11.7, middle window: 13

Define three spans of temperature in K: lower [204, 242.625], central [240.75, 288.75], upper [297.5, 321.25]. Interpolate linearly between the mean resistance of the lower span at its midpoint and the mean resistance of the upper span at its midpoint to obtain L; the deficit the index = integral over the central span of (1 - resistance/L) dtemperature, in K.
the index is 1.5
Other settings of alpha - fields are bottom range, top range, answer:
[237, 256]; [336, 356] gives 0.92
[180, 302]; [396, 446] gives 0.86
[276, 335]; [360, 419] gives 0.85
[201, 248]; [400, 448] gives 0.85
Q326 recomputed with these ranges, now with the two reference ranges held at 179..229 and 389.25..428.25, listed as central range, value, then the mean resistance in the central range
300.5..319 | -0.83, 13.5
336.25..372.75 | 1.35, 11.9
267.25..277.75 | 0.19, 13.2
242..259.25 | 0.60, 13.2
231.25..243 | 0.06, 13.8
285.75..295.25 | 0.24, 12.8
